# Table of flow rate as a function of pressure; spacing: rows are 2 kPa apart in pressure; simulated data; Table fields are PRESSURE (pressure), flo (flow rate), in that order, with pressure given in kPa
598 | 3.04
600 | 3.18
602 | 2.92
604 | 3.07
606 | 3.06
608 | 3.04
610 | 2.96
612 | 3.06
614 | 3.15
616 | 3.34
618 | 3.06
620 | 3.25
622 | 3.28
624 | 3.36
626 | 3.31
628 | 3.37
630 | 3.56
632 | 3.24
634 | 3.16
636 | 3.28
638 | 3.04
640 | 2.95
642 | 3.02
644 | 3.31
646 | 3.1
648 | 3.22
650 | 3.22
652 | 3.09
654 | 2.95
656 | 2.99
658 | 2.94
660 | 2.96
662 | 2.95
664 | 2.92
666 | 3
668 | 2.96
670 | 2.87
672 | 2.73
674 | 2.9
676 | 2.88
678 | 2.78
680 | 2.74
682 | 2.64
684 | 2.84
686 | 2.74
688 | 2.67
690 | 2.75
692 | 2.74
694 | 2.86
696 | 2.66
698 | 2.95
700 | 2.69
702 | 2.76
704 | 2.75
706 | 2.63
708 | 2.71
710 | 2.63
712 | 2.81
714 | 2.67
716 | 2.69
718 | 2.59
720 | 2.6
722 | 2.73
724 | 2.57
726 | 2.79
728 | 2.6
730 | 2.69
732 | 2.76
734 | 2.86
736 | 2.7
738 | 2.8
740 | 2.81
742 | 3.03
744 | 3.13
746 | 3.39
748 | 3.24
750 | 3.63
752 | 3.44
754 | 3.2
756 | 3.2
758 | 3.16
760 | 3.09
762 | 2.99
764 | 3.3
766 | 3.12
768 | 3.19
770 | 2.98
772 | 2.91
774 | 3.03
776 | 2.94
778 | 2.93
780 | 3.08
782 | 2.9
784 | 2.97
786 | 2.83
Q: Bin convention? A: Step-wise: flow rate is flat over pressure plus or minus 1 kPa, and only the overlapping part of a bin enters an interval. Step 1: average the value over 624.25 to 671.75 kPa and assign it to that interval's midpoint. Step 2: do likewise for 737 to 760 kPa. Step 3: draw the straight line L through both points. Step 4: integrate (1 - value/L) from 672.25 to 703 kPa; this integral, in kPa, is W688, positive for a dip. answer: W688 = 3.5 kPa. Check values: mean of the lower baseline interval 3.1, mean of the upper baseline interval 3.18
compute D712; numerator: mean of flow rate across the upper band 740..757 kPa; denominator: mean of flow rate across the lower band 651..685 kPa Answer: 1.1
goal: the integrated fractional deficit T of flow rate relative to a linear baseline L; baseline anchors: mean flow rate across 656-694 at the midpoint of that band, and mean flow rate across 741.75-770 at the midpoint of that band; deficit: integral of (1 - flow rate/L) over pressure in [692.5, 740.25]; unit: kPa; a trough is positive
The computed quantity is 4.9 kPa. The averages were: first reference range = 2.84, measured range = 2.72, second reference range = 3.22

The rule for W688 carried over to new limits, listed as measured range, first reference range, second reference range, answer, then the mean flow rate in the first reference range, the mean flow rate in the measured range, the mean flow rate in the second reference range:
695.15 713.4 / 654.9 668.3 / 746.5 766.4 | 2.1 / 2.96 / 2.73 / 3.24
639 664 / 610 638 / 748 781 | 1.3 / 3.24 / 3.05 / 3.14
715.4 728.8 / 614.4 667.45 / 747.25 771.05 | 2.3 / 3.15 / 2.65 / 3.21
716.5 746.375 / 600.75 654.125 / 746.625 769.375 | 4.0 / 3.17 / 2.79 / 3.23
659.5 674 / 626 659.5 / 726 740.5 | 0.6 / 3.15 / 2.91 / 2.75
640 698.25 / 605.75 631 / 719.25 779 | 4.2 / 3.22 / 2.91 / 3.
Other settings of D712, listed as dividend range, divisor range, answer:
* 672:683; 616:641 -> 0.86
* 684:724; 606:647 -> 0.85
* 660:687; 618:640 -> 0.87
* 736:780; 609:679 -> 1.01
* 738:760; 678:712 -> 1.17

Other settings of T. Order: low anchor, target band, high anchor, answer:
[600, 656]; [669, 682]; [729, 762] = 1.33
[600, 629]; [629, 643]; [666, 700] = -0.60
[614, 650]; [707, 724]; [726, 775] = 2.34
